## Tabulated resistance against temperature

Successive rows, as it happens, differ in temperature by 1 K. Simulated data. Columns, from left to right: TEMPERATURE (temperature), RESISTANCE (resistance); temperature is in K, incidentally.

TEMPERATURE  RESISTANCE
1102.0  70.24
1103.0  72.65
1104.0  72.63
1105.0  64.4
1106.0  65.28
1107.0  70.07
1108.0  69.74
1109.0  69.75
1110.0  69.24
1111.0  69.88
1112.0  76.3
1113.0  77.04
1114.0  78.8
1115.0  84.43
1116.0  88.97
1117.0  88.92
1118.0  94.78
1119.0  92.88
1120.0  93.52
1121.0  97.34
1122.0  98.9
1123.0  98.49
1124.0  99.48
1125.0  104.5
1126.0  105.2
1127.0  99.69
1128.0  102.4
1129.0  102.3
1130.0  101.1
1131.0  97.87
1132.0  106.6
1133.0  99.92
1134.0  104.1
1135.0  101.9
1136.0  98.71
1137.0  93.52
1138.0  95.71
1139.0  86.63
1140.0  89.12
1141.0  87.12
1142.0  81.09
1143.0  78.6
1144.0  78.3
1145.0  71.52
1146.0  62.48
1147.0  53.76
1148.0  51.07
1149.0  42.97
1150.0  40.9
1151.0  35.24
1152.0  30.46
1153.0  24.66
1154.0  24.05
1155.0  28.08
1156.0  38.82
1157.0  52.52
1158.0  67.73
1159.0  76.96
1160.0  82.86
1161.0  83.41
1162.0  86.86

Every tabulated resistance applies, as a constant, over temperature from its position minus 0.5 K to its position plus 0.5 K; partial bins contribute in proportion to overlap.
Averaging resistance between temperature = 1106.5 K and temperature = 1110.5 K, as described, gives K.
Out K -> 69.7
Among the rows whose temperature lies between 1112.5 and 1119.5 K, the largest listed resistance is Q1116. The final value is 94.78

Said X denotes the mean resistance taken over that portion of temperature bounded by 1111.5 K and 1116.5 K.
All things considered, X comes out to 81.1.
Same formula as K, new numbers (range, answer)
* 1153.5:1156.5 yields 30.3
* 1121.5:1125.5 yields 100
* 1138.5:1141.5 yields 87.6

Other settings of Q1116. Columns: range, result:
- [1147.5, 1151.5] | 51.07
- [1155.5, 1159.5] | 76.96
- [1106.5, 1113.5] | 77.04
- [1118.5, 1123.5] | 98.9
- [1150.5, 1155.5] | 35.24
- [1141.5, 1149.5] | 81.09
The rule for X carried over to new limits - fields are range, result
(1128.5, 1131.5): 100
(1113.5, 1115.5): 81.6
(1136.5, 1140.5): 91.2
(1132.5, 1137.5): 99.6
